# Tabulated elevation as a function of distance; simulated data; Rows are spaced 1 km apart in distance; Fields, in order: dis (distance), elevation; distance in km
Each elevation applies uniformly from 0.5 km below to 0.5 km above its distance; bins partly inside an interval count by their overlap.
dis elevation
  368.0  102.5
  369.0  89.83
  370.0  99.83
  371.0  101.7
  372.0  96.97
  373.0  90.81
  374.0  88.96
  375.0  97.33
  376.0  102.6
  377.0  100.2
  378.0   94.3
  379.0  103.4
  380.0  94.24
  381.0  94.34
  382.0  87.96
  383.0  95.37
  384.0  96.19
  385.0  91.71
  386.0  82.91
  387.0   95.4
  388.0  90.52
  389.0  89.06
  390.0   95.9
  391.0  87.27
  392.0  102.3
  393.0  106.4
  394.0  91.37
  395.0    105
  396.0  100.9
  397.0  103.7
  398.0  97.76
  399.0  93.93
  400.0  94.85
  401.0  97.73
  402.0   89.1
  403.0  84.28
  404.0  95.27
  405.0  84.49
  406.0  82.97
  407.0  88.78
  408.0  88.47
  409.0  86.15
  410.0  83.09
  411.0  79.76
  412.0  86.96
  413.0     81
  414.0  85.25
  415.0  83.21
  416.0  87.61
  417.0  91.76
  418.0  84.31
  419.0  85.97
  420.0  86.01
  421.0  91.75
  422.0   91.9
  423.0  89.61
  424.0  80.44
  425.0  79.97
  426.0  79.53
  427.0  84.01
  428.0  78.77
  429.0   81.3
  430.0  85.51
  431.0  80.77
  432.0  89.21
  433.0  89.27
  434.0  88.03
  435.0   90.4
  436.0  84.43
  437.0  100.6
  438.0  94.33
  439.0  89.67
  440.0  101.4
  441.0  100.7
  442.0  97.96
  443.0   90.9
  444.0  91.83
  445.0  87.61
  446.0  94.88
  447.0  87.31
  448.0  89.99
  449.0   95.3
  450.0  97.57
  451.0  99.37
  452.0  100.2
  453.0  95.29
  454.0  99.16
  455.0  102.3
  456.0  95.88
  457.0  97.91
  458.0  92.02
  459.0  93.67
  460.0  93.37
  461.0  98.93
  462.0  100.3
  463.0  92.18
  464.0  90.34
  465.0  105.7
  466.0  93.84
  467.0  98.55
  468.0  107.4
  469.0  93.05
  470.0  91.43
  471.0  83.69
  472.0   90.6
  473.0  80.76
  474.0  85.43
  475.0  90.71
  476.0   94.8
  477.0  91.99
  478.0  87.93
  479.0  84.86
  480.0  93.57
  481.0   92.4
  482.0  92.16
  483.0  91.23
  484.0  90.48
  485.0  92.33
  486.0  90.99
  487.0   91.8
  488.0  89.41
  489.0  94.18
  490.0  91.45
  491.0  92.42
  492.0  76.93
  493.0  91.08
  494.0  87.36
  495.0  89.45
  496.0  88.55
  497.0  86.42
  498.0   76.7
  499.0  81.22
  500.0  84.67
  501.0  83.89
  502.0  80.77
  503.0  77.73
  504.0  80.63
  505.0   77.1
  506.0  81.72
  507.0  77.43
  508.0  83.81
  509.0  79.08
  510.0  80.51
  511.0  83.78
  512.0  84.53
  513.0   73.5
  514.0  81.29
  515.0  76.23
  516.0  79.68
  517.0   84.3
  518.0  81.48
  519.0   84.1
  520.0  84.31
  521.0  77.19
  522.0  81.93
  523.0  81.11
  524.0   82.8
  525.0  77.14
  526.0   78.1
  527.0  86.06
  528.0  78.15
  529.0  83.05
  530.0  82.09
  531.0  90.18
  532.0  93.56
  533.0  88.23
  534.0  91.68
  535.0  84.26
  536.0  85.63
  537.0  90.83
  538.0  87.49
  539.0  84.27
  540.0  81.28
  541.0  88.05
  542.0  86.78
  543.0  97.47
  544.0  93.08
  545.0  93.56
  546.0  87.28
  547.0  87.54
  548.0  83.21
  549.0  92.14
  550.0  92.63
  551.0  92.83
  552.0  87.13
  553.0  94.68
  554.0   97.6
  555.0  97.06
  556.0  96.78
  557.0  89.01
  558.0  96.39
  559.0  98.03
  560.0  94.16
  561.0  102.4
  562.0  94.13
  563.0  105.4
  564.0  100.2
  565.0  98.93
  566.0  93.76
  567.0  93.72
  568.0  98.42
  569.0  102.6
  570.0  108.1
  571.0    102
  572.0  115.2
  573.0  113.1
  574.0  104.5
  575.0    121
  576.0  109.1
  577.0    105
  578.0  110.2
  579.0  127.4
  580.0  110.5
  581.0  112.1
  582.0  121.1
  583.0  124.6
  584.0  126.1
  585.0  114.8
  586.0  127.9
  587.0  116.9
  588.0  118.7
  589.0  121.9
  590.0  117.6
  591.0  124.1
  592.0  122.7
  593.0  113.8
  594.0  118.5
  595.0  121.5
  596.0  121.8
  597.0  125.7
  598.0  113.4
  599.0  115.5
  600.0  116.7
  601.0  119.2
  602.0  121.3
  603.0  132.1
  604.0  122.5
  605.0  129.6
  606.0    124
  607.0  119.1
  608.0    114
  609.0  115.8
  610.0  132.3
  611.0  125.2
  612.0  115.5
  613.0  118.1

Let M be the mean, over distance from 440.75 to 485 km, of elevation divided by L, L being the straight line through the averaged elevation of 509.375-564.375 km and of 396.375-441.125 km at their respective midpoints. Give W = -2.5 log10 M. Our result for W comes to -0.07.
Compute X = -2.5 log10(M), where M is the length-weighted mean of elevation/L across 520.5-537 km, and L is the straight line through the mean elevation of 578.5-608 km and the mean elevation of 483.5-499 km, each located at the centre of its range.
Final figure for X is 0.192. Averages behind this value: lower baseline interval 88.4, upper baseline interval 121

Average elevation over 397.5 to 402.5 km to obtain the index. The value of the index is 94.7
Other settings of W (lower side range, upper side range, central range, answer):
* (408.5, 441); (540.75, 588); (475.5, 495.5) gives 0.039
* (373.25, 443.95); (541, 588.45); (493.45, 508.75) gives 0.186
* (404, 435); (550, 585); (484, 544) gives 0.154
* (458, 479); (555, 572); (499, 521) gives 0.181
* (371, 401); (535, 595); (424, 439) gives 0.136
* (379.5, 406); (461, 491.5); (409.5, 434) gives 0.103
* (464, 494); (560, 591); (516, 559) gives 0.178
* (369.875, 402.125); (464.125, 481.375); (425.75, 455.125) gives 0.022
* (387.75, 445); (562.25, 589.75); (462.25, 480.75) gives 0.058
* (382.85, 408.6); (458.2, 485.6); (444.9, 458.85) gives -0.031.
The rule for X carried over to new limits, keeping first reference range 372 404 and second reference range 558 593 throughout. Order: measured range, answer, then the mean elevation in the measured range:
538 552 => 0.21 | 89.1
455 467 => 0.05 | 96.2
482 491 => 0.13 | 91.6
